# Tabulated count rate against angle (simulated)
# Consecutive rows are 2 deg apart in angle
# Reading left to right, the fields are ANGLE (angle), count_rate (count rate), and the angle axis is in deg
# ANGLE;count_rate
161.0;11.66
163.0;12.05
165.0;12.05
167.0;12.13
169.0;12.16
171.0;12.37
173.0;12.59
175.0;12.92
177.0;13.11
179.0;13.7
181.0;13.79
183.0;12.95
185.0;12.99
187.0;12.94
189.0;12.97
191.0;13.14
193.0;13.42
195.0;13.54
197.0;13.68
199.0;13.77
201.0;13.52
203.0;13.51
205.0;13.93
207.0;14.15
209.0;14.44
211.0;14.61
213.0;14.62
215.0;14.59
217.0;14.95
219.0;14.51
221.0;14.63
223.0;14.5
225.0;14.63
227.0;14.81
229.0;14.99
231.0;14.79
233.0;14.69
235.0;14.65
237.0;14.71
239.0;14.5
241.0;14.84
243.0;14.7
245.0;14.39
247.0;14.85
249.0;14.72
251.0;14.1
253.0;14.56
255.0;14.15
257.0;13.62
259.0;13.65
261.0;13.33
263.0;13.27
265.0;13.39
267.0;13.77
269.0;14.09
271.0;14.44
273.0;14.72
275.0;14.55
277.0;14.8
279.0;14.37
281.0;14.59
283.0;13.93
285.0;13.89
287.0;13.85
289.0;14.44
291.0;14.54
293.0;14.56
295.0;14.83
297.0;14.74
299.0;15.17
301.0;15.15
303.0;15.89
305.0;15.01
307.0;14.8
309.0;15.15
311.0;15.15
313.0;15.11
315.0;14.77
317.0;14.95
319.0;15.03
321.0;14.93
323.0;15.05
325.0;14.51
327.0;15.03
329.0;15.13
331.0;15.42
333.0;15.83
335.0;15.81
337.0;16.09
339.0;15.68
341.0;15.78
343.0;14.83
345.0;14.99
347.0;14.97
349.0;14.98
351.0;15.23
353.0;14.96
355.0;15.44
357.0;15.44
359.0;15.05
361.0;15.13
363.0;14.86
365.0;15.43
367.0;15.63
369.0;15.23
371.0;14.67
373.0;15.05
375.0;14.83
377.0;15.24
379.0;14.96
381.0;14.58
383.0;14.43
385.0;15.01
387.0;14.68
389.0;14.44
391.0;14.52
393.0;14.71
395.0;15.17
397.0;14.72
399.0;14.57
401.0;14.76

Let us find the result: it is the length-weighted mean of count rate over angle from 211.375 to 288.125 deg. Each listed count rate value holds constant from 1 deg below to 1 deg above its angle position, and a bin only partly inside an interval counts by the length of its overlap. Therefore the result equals 14.4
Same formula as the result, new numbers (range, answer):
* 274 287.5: 14.3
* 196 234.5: 14.4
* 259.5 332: 14.6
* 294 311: 15.1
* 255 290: 14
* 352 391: 15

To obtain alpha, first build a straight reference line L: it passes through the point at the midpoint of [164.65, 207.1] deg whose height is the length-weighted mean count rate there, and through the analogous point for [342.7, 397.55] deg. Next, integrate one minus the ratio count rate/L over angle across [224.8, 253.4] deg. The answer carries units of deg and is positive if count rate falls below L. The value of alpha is -2.1 deg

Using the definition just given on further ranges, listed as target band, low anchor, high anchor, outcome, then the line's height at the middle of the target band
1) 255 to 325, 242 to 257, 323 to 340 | 1.9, 14.9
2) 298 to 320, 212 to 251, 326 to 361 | 0.0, 15.1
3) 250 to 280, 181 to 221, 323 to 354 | 0.9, 14.5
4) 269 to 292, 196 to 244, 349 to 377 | 0.6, 14.7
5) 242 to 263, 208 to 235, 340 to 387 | 0.8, 14.8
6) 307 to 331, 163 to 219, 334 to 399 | -0.6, 14.6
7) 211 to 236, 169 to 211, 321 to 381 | -1.7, 13.8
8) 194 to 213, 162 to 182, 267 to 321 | -1.1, 13.2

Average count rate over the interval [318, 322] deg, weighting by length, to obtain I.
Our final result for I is 15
